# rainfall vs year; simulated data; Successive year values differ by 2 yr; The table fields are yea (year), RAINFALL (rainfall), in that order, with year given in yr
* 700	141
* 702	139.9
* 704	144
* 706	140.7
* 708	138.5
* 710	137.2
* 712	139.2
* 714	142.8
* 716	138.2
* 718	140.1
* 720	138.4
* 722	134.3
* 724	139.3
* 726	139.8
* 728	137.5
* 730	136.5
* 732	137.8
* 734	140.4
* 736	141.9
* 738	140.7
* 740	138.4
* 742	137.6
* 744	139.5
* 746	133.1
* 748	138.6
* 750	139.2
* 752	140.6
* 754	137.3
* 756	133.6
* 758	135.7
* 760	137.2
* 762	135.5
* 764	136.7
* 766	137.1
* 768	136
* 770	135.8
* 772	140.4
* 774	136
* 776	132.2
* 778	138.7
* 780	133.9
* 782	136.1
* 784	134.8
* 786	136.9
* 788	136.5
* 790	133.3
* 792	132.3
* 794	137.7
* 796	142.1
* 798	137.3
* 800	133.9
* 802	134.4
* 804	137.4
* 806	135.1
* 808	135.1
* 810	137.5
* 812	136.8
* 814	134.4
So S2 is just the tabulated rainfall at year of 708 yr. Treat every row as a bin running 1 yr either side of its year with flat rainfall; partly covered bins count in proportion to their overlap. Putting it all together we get 138.5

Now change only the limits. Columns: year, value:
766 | 137.1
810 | 137.5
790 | 133.3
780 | 133.9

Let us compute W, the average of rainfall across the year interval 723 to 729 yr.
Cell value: 139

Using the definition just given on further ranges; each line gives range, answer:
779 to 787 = 135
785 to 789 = 137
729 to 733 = 137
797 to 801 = 136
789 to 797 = 136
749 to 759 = 137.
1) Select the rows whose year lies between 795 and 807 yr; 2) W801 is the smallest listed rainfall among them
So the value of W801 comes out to 133.9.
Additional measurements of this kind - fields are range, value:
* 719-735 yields 134.3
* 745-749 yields 133.1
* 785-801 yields 132.3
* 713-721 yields 138.2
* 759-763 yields 135.5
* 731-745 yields 137.6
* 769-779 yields 132.2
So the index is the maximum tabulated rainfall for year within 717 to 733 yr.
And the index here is 140.1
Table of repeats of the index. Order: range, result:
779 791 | 136.9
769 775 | 140.4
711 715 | 142.8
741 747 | 139.5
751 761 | 140.6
